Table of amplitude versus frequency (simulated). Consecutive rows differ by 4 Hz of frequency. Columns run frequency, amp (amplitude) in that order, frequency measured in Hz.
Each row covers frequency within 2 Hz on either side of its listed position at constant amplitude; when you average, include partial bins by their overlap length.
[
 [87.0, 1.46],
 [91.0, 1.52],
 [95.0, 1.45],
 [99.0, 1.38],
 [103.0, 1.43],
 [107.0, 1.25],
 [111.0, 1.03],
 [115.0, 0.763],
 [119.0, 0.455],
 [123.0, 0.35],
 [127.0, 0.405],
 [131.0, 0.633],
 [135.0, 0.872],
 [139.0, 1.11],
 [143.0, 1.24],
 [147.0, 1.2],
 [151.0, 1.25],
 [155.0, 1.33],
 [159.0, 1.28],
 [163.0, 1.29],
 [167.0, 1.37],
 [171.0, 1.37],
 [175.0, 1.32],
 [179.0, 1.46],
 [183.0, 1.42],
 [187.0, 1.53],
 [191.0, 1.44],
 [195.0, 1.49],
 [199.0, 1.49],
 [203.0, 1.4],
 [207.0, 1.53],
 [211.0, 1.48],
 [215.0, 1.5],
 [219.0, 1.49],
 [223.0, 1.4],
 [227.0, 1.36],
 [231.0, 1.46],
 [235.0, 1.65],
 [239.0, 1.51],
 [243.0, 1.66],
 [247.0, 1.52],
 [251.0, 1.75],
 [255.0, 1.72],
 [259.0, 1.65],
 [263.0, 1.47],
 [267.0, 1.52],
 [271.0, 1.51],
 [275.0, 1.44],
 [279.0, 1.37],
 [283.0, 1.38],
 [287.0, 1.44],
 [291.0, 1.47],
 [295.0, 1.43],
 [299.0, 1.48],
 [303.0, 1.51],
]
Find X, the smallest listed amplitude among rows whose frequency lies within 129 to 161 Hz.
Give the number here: 0.633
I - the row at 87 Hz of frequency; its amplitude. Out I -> 1.46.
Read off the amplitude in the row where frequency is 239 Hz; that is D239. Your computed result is 1.51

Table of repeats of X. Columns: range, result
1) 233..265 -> 1.47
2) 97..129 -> 0.35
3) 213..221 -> 1.49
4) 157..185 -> 1.28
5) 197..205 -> 1.4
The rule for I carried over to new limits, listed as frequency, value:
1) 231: 1.46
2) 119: 0.455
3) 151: 1.25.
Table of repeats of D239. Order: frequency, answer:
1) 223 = 1.4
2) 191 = 1.44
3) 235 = 1.65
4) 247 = 1.52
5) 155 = 1.33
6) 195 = 1.49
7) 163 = 1.29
